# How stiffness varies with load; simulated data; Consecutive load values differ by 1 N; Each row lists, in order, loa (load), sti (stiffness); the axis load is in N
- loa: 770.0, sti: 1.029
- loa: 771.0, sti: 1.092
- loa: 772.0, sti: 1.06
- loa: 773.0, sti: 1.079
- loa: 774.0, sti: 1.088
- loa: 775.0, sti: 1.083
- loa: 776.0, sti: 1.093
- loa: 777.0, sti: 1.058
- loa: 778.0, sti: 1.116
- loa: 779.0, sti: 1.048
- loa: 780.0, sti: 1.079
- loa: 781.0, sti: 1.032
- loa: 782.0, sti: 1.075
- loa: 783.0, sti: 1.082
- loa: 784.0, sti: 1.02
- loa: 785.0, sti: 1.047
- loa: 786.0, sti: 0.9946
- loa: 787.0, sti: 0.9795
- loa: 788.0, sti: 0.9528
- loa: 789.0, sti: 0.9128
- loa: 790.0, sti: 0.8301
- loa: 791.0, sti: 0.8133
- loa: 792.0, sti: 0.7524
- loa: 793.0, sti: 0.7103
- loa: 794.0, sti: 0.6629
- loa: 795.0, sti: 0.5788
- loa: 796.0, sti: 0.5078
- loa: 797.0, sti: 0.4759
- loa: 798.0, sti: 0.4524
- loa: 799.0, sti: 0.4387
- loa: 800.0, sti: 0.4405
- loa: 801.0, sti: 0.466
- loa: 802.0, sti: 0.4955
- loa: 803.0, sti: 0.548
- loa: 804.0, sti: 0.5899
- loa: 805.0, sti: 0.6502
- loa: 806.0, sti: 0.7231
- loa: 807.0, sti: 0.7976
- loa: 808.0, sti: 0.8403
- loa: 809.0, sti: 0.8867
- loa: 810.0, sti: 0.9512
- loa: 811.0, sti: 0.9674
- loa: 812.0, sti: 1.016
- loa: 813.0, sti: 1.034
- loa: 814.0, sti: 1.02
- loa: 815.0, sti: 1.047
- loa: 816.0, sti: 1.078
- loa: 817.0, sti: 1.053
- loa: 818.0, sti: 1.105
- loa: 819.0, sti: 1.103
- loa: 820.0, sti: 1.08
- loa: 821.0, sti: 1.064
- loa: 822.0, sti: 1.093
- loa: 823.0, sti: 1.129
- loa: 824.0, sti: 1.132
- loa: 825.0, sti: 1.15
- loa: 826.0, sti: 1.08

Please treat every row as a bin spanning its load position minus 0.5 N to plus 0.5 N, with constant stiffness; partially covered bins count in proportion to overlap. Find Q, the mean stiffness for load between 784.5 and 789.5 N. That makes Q 0.977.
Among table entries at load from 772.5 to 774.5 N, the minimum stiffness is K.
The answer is 1.079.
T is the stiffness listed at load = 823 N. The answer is 1.129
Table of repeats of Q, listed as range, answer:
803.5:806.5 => 0.654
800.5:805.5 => 0.55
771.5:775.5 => 1.08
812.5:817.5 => 1.05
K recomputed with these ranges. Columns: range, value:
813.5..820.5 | 1.02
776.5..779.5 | 1.048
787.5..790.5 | 0.8301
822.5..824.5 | 1.129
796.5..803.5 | 0.4387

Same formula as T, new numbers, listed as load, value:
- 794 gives 0.6629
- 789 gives 0.9128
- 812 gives 1.016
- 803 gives 0.548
